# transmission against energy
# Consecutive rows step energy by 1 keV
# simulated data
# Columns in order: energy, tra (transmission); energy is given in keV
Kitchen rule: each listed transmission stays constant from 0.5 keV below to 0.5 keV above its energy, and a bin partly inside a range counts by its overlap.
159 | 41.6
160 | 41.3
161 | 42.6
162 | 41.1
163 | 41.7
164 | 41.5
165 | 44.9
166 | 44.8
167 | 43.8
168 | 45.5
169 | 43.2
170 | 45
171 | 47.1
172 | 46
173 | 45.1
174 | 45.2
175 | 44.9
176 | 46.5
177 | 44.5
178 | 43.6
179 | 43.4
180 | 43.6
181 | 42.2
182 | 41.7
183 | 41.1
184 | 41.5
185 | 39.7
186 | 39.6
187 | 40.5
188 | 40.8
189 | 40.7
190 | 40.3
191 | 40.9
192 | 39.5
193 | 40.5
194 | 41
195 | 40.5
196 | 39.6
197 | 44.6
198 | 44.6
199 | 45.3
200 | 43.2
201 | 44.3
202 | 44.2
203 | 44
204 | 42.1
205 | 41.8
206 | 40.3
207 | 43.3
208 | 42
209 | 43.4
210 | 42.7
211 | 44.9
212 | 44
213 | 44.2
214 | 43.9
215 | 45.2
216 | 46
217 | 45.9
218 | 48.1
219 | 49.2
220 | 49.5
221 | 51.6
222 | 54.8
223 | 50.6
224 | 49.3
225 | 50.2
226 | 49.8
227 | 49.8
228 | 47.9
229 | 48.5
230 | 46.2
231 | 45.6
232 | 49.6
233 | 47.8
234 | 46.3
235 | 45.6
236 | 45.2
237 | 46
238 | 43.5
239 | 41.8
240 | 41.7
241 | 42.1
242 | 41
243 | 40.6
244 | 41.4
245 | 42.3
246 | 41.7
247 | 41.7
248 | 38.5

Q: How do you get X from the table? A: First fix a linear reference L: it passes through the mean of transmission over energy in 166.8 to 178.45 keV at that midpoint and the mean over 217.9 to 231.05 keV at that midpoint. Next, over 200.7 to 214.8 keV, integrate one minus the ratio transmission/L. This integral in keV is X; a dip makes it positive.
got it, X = 1.42 keV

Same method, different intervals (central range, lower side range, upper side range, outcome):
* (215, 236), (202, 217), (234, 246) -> -2.55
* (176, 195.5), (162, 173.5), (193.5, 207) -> 0.88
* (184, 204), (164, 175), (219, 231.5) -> 2.19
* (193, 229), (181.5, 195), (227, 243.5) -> -2.21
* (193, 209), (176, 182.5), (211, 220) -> 0.81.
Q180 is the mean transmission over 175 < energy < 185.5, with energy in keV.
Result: 42.9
